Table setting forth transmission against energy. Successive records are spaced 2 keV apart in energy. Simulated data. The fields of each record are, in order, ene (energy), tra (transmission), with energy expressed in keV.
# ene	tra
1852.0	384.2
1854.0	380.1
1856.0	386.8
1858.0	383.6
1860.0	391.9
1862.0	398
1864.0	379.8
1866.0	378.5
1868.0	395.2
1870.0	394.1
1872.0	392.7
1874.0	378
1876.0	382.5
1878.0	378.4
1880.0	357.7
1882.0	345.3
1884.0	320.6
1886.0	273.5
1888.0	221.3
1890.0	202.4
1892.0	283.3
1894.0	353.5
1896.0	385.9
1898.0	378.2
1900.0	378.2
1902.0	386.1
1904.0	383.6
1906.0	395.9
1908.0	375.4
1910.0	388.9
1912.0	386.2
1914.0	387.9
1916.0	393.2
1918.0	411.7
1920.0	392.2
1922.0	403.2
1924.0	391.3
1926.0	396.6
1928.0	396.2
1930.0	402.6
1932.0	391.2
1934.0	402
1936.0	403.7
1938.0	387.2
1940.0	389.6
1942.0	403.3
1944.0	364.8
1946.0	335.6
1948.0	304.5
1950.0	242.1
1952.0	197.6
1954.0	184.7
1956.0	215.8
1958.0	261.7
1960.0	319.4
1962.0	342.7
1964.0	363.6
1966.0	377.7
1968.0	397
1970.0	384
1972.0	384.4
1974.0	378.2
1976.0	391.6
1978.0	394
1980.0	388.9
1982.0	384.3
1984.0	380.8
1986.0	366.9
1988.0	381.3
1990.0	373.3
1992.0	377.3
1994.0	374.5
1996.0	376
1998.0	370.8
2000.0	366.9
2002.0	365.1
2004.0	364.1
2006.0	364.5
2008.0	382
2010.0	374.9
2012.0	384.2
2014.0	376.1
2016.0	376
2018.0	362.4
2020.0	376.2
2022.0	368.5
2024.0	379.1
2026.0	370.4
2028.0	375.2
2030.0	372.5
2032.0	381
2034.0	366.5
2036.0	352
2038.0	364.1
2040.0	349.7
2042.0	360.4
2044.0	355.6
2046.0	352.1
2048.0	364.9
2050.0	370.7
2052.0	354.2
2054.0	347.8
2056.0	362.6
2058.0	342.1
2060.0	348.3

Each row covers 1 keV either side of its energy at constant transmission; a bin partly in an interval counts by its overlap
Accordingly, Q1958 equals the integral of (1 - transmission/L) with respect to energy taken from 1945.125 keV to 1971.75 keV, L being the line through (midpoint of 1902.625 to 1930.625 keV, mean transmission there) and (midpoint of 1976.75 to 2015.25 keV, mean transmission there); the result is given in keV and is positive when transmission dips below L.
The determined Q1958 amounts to 5.5 keV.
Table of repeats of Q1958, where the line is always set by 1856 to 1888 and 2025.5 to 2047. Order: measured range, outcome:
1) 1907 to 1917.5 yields -0.64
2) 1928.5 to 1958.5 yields 3.03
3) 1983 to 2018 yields -0.92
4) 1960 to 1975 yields -0.30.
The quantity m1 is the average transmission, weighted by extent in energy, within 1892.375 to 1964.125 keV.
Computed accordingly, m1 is 358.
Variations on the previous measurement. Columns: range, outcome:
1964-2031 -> 377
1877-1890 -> 307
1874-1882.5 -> 369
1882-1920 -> 351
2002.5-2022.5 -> 373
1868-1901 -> 341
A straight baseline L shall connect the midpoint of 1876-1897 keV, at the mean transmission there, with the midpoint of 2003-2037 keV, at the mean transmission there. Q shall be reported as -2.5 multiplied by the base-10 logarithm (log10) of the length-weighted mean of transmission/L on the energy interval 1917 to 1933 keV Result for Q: -0.20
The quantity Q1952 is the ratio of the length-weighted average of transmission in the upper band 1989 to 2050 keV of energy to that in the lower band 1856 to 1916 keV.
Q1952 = 1.02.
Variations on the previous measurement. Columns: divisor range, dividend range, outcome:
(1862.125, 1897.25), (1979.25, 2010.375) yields 1.09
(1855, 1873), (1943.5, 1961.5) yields 0.69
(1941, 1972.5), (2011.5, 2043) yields 1.17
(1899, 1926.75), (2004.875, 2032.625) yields 0.96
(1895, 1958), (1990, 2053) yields 1.02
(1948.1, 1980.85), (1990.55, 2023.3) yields 1.14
